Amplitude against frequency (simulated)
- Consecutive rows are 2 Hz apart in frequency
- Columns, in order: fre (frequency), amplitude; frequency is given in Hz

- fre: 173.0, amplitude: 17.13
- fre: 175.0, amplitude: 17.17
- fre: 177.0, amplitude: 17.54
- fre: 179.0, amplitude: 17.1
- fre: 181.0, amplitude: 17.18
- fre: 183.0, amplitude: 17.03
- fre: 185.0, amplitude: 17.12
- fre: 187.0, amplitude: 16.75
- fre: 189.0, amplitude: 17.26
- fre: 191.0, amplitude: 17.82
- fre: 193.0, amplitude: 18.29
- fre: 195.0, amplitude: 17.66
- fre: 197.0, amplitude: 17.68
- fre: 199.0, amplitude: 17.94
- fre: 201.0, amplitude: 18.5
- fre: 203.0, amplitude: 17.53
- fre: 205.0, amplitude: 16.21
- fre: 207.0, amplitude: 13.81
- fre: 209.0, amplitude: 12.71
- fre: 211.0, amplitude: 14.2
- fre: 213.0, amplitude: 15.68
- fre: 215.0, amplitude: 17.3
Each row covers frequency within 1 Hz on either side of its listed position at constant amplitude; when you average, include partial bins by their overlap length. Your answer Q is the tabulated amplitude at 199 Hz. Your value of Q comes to 17.94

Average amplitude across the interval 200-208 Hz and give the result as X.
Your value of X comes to 16.5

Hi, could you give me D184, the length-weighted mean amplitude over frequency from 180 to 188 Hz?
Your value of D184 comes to 17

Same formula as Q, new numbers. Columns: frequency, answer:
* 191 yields 17.82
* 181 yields 17.18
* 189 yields 17.26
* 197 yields 17.68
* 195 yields 17.66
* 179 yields 17.1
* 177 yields 17.54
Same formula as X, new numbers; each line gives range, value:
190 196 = 17.9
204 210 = 14.2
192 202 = 18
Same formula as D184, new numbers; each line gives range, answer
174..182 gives 17.2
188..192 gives 17.5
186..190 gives 17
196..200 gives 17.8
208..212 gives 13.5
